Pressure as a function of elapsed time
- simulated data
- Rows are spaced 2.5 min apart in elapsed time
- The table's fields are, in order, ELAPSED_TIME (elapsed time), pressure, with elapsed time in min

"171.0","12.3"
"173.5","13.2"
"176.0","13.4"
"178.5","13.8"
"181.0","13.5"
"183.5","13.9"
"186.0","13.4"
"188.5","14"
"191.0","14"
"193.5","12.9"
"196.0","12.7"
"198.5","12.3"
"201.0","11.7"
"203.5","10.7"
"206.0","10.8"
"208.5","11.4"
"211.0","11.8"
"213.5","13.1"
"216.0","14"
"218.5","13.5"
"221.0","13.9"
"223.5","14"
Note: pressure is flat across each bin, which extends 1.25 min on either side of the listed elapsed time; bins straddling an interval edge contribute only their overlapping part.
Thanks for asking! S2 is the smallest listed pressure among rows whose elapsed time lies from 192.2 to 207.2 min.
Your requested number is 10.7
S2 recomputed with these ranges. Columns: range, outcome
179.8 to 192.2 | 13.4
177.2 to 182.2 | 13.5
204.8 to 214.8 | 10.8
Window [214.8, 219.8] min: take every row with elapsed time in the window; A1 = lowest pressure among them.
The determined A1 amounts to 13.5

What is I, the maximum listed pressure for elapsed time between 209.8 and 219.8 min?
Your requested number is 14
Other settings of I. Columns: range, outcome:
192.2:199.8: 12.9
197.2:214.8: 13.1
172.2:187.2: 13.9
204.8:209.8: 11.4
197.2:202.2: 12.3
